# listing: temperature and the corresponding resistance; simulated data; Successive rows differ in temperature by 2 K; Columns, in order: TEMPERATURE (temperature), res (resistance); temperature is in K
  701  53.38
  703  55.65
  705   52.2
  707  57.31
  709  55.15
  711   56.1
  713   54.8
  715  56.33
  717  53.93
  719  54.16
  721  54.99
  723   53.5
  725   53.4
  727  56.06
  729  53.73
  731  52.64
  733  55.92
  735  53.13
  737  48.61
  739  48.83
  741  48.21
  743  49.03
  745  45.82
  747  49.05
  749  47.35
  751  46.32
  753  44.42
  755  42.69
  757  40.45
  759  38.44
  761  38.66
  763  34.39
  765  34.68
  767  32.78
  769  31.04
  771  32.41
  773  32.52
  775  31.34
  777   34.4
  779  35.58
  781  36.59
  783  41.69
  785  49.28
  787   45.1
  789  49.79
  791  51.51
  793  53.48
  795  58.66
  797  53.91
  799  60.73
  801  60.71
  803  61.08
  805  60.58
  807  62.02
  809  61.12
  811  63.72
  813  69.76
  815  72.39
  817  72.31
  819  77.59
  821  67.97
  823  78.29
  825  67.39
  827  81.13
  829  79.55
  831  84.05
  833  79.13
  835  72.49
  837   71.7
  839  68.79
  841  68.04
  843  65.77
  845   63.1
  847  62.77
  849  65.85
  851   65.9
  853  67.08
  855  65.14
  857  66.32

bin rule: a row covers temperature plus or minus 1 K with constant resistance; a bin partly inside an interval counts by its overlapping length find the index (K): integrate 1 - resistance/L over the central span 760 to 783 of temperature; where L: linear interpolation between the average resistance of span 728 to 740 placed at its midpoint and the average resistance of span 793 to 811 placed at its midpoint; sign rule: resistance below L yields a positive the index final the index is 9.0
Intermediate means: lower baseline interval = 52.1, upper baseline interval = 59.7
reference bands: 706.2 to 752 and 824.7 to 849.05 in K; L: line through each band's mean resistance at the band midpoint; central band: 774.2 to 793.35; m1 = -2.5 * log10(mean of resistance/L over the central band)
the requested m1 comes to 0.41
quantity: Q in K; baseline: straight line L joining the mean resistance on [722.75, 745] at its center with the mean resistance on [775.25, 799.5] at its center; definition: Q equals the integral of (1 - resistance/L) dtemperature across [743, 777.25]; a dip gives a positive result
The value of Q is 7.2 K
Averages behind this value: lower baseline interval 51.8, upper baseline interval 46.8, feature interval 39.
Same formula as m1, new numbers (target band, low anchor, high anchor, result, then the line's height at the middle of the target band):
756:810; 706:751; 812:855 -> 0.354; 62.3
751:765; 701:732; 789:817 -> 0.397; 57.6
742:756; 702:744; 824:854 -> 0.231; 57.4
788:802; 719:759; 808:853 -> 0.129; 62.5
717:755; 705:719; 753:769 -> -0.095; 46.5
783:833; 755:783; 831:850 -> -0.181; 54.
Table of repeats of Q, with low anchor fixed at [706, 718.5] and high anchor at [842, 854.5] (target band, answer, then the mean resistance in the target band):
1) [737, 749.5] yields 2.1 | 48.1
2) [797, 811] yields 0.3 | 60.7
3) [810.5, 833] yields -4.0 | 74.5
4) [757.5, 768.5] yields 4.3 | 35.8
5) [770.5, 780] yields 4.2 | 33.3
